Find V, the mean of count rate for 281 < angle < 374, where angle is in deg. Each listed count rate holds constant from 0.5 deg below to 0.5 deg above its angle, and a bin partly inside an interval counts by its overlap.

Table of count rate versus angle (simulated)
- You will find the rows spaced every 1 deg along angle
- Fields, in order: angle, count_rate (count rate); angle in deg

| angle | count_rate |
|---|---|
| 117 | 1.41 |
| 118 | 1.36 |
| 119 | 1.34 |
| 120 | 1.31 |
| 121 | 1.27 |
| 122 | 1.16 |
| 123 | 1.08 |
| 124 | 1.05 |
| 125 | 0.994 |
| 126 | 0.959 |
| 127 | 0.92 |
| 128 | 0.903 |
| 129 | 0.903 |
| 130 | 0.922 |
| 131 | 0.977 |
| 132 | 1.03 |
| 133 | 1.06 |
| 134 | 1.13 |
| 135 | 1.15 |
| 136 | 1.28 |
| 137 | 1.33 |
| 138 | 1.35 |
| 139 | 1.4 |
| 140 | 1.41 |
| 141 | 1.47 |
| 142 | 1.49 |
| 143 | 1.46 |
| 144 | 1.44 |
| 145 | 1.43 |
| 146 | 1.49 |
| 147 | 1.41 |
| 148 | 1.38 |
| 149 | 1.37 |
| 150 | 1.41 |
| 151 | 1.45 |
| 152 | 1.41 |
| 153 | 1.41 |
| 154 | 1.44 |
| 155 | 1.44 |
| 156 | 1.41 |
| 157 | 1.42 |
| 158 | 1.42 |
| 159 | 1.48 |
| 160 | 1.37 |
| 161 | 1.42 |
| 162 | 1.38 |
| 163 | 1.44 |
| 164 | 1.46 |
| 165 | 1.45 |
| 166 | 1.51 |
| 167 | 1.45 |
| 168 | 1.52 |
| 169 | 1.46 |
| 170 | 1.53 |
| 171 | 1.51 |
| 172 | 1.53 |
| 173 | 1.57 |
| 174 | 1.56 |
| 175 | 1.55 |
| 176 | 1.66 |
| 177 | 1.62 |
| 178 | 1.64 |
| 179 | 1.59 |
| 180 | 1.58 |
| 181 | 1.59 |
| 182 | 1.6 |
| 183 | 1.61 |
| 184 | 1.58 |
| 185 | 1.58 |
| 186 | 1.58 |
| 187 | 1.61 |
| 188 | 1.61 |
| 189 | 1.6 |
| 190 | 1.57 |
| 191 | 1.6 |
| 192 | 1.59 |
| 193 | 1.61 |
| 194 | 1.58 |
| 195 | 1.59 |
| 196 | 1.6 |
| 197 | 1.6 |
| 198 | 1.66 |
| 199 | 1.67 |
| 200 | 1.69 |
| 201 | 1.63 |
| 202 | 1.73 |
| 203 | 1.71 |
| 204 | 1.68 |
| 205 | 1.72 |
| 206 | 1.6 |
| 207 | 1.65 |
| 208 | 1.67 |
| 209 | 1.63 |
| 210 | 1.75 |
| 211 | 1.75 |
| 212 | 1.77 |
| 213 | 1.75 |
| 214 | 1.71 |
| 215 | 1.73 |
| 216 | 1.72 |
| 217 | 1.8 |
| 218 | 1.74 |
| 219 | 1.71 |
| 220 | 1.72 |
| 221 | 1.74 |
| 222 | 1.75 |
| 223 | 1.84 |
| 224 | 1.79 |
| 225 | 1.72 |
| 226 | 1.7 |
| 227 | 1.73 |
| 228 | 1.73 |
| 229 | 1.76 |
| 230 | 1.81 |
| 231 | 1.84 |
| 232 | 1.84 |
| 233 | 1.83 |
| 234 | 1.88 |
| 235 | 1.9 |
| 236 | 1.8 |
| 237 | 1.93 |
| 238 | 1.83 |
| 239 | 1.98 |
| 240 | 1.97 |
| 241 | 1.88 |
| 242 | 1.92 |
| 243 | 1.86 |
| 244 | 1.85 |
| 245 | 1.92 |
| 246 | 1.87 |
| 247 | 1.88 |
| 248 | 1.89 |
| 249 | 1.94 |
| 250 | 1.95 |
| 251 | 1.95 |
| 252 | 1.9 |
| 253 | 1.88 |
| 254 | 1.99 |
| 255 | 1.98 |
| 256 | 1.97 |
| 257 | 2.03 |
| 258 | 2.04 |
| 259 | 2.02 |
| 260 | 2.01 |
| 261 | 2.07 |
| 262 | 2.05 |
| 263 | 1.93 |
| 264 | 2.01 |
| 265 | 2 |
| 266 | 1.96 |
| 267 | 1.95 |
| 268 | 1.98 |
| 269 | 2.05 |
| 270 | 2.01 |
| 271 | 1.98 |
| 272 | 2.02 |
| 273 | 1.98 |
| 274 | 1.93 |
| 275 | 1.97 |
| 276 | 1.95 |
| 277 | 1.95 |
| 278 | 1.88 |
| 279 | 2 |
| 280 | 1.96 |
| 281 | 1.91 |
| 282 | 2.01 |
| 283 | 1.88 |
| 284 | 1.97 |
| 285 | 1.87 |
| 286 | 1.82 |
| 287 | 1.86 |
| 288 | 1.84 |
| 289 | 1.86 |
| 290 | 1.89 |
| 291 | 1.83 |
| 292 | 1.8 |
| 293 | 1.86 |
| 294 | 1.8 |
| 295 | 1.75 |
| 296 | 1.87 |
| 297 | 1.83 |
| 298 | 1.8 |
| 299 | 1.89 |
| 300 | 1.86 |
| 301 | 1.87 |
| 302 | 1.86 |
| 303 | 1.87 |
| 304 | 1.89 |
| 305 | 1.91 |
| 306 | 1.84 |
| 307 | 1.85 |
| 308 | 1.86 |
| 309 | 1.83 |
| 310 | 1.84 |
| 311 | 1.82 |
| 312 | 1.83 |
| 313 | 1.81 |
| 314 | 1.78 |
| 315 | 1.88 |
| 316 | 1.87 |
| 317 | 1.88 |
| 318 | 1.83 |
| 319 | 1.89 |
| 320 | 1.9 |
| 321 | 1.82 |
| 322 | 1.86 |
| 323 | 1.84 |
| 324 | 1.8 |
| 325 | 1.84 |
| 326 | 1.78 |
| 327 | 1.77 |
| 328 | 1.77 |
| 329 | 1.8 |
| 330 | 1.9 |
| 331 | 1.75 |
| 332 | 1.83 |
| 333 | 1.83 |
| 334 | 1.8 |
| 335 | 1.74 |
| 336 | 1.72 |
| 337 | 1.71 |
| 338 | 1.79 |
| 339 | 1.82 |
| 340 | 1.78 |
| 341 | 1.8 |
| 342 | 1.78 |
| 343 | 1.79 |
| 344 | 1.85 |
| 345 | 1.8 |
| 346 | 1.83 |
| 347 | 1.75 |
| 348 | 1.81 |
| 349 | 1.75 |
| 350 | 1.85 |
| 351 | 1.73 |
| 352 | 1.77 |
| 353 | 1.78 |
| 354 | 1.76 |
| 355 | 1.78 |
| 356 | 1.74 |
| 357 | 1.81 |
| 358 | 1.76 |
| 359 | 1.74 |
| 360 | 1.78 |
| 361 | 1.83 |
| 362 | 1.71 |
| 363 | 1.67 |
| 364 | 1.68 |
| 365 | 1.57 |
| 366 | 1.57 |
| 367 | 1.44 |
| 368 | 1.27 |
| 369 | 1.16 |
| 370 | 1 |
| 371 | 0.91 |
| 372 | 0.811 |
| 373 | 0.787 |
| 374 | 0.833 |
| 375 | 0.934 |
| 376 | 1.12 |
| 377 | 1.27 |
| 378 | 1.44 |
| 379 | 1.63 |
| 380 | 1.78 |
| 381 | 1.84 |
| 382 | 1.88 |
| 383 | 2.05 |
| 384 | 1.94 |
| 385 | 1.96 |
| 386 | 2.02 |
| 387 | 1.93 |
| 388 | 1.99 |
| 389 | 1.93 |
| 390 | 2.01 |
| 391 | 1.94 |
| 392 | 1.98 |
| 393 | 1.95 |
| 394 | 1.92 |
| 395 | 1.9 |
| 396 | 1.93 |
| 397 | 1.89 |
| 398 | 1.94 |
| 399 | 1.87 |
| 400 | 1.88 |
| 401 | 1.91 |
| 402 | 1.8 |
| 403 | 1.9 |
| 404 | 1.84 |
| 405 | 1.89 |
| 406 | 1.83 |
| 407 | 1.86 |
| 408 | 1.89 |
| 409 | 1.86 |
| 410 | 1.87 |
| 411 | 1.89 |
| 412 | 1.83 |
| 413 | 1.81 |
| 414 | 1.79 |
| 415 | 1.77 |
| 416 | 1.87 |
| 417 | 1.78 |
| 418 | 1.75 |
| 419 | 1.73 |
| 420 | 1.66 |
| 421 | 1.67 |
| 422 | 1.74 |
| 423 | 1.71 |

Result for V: 1.75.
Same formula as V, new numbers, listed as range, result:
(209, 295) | 1.88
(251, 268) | 1.99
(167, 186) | 1.57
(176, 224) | 1.66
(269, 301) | 1.9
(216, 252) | 1.83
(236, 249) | 1.9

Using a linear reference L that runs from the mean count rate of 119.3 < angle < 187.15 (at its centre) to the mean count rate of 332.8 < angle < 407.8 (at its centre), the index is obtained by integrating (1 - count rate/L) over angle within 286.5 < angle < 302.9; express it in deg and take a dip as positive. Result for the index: -2.6 deg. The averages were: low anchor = 1.38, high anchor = 1.71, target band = 1.84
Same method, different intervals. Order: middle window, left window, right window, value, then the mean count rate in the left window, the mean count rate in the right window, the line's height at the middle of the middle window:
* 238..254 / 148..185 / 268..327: -1.7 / 1.5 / 1.88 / 1.73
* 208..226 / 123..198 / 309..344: -2.2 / 1.42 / 1.81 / 1.55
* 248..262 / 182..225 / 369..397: -2.7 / 1.67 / 1.61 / 1.66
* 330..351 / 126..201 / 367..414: -2.0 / 1.44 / 1.69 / 1.64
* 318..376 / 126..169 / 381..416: 4.0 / 1.33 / 1.9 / 1.78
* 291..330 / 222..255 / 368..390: -3.9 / 1.86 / 1.49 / 1.67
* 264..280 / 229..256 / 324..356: -1.0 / 1.89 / 1.79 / 1.86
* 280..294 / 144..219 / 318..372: -1.8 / 1.57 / 1.71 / 1.66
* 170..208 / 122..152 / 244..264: -1.4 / 1.23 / 1.96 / 1.56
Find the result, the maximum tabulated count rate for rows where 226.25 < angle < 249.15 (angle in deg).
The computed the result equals 1.98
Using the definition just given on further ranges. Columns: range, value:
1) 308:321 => 1.9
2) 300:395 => 2.05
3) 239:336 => 2.07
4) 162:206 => 1.73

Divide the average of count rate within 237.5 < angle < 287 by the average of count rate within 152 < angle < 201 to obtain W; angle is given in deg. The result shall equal 1.27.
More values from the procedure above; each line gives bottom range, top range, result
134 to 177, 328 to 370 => 1.20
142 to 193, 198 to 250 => 1.18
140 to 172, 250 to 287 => 1.36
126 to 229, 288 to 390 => 1.14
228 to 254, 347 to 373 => 0.84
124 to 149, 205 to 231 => 1.42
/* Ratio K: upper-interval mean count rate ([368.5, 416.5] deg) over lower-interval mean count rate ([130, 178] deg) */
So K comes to 1.2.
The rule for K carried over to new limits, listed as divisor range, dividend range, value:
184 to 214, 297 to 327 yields 1.12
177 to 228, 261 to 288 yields 1.17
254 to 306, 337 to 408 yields 0.88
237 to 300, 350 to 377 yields 0.76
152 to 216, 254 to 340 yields 1.19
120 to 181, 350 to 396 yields 1.20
